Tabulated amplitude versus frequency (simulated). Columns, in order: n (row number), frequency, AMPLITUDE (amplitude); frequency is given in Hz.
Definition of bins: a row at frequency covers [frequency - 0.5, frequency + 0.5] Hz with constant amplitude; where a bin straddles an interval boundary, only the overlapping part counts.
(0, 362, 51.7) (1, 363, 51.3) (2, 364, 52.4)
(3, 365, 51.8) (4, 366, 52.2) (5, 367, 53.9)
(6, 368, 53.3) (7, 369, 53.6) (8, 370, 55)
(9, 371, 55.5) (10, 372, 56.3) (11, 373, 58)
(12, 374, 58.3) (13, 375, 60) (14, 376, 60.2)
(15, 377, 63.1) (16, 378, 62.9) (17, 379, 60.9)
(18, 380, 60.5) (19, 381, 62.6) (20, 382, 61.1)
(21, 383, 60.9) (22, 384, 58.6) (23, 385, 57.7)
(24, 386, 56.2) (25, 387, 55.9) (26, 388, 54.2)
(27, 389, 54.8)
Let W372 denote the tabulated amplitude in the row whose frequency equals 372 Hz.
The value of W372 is 56.3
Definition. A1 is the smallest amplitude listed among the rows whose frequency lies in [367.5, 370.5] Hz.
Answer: 53.3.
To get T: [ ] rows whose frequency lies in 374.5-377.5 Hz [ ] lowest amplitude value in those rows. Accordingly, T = 60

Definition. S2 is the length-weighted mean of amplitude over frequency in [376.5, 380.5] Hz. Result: 61.9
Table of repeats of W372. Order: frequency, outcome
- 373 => 58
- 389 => 54.8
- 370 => 55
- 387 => 55.9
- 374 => 58.3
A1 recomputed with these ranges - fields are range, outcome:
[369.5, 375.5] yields 55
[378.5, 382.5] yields 60.5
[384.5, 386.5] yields 56.2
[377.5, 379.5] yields 60.9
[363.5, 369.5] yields 51.8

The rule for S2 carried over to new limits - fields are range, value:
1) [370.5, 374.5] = 57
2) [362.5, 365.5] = 51.8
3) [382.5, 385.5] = 59.1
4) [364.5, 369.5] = 53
